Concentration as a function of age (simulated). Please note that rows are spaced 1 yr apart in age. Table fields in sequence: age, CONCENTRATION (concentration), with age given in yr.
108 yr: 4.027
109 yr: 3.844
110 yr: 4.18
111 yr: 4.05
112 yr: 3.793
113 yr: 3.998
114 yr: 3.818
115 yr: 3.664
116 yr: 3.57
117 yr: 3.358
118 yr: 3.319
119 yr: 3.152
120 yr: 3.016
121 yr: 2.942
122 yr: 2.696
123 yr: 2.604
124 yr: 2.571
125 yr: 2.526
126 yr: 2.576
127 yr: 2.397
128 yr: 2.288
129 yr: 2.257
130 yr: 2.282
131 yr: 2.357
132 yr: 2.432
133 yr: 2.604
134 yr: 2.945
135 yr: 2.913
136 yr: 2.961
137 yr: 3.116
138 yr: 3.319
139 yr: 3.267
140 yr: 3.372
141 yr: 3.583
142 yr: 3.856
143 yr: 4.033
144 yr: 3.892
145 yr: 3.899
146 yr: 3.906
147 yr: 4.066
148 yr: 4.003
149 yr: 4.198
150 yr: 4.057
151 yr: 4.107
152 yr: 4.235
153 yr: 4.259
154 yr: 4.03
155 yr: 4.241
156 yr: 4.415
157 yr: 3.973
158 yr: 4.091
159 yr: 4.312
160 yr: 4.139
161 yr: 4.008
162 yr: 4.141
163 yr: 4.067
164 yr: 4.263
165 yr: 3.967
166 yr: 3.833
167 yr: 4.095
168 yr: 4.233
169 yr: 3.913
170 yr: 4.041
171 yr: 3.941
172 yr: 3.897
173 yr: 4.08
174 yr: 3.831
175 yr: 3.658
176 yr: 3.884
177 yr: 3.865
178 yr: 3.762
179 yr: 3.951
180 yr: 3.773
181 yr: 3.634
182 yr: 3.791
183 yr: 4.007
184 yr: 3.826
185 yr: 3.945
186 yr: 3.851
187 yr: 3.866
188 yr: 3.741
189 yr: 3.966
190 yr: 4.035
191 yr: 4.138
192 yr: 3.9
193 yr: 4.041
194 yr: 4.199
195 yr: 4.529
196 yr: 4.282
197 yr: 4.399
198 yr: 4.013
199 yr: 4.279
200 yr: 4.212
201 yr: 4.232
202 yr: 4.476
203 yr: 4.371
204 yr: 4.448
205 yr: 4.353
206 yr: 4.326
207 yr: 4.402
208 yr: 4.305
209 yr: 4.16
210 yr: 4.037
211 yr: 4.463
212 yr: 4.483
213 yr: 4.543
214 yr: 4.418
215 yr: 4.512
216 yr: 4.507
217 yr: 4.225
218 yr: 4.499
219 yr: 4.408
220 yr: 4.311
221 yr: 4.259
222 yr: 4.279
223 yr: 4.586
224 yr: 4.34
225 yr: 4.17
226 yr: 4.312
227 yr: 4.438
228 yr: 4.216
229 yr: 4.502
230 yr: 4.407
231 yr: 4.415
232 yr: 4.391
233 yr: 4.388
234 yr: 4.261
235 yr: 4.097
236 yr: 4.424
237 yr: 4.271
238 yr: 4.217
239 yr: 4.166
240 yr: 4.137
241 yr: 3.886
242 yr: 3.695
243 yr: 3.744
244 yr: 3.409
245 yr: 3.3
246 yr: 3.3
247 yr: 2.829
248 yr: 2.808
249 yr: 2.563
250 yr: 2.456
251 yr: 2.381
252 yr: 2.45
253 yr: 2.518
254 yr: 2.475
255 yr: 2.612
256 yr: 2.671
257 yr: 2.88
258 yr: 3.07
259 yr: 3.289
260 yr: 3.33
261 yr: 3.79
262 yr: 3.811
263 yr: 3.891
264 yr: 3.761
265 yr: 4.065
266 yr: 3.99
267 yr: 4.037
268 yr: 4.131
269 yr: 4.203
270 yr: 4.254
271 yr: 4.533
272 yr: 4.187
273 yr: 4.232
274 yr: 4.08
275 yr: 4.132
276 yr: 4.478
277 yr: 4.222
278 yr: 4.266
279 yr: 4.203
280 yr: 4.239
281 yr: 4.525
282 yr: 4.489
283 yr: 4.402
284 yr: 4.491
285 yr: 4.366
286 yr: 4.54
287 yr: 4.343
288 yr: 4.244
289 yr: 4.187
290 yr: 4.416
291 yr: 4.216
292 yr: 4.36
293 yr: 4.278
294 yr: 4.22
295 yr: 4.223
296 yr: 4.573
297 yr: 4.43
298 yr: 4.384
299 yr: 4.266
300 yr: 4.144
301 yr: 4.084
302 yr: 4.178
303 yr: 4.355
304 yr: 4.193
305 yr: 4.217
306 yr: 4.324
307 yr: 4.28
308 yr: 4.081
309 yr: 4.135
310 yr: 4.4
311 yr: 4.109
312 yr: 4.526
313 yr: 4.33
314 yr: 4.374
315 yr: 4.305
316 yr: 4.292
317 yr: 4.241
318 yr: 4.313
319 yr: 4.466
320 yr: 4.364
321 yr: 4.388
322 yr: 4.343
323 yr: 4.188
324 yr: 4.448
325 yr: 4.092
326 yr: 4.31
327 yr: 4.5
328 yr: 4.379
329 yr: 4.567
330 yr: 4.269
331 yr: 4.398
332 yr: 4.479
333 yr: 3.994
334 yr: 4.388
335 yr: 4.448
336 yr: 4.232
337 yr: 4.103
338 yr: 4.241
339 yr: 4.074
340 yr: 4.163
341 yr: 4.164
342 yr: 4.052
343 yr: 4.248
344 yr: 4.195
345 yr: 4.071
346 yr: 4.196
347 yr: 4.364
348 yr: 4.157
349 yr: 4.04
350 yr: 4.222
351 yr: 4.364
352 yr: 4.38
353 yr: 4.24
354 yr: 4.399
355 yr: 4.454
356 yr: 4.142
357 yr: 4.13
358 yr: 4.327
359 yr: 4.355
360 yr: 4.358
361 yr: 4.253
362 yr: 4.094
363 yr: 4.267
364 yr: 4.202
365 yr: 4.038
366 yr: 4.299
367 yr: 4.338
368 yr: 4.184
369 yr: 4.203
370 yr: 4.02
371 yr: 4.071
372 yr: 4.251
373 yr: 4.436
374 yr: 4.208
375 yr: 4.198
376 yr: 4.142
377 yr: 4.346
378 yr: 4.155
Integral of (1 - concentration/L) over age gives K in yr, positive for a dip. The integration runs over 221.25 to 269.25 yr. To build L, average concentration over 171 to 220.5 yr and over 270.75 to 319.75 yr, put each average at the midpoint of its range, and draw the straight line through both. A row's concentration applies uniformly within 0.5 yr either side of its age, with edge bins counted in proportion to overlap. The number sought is 5.9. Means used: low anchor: 4.14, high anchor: 4.3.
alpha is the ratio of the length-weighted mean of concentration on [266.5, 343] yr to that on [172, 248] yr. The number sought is 1.0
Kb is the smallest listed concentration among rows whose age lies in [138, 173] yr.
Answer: 3.267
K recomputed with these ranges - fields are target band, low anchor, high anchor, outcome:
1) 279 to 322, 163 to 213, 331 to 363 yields -1.3 yr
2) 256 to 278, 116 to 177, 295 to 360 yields 0.7 yr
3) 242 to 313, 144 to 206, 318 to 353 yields 5.1 yr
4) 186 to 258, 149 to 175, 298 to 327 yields 3.5 yr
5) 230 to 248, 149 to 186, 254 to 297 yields 0.5 yr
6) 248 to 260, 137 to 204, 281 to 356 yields 4.2 yr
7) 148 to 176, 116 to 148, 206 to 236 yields -4.6 yr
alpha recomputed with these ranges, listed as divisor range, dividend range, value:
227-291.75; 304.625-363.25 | 1.11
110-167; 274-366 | 1.22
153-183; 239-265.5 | 0.80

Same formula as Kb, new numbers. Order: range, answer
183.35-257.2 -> 2.381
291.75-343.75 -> 3.994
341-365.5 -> 4.038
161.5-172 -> 3.833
